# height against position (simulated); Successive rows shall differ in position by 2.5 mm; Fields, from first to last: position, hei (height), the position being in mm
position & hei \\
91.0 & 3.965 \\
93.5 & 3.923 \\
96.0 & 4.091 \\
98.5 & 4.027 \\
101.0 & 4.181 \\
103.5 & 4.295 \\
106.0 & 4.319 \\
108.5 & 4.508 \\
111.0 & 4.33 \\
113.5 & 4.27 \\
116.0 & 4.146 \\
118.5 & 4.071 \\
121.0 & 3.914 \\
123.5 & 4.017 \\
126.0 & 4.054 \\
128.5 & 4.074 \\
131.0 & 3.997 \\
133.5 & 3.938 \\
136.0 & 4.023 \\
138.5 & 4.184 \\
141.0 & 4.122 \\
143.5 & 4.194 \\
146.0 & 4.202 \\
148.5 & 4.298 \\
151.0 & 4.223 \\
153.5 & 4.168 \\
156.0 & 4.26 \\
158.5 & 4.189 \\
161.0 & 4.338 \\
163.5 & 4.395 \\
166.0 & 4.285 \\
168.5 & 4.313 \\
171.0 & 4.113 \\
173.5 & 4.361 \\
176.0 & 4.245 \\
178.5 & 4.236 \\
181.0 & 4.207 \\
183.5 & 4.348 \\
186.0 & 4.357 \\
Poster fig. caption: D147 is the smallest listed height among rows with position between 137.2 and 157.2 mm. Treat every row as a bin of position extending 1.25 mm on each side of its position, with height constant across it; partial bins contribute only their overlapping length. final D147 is 4.122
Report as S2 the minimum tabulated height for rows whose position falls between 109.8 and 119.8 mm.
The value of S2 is 4.071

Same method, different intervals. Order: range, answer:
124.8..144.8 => 3.938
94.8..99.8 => 4.027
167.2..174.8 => 4.113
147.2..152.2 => 4.223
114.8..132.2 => 3.914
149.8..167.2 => 4.168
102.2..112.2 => 4.295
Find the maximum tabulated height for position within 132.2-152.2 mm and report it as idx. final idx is 4.298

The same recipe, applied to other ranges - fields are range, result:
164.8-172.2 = 4.313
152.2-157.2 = 4.26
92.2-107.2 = 4.319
